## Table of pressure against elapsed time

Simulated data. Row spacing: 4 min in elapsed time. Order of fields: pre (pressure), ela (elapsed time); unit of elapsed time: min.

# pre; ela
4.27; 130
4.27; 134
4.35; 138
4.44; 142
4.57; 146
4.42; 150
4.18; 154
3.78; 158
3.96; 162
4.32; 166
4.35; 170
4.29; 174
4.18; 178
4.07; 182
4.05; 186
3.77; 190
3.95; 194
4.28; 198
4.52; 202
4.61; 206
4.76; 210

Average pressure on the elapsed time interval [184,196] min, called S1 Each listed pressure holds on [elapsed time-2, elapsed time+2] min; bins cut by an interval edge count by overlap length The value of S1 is 3.92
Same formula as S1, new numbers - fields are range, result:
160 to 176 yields 4.23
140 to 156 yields 4.4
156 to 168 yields 4.02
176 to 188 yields 4.1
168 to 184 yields 4.22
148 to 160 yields 4.13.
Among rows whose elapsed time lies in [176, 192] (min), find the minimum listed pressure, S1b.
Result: 3.77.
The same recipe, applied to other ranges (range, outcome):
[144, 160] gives 3.78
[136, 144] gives 4.35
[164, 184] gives 4.07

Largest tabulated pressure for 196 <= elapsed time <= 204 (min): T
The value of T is 4.52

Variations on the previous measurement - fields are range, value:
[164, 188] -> 4.35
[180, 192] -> 4.07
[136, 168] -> 4.57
